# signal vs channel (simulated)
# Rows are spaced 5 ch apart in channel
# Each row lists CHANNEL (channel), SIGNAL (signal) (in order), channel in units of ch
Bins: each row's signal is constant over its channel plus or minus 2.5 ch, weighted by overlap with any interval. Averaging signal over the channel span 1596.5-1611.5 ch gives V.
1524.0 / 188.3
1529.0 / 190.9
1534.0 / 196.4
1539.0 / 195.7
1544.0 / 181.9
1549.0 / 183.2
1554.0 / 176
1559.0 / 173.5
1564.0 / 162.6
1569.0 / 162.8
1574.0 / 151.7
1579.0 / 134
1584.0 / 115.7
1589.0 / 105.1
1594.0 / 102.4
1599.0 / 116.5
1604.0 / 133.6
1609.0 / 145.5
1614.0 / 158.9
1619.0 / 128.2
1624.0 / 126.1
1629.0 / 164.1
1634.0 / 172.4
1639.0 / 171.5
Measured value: 132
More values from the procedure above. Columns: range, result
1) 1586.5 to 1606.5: 114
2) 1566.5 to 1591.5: 134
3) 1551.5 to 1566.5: 171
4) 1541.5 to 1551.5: 183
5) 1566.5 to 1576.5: 157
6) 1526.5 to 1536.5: 194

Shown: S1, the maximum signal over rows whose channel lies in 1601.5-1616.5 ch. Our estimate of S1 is 158.9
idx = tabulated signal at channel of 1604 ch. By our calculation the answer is 133.6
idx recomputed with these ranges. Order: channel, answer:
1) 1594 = 102.4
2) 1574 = 151.7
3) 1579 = 134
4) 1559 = 173.5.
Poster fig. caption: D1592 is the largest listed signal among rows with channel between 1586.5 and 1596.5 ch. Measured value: 105.1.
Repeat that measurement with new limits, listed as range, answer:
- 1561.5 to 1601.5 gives 162.8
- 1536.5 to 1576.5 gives 195.7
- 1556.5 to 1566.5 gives 173.5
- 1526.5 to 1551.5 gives 196.4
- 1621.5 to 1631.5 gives 164.1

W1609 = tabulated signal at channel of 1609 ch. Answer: 145.5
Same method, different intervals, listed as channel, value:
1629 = 164.1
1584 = 115.7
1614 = 158.9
